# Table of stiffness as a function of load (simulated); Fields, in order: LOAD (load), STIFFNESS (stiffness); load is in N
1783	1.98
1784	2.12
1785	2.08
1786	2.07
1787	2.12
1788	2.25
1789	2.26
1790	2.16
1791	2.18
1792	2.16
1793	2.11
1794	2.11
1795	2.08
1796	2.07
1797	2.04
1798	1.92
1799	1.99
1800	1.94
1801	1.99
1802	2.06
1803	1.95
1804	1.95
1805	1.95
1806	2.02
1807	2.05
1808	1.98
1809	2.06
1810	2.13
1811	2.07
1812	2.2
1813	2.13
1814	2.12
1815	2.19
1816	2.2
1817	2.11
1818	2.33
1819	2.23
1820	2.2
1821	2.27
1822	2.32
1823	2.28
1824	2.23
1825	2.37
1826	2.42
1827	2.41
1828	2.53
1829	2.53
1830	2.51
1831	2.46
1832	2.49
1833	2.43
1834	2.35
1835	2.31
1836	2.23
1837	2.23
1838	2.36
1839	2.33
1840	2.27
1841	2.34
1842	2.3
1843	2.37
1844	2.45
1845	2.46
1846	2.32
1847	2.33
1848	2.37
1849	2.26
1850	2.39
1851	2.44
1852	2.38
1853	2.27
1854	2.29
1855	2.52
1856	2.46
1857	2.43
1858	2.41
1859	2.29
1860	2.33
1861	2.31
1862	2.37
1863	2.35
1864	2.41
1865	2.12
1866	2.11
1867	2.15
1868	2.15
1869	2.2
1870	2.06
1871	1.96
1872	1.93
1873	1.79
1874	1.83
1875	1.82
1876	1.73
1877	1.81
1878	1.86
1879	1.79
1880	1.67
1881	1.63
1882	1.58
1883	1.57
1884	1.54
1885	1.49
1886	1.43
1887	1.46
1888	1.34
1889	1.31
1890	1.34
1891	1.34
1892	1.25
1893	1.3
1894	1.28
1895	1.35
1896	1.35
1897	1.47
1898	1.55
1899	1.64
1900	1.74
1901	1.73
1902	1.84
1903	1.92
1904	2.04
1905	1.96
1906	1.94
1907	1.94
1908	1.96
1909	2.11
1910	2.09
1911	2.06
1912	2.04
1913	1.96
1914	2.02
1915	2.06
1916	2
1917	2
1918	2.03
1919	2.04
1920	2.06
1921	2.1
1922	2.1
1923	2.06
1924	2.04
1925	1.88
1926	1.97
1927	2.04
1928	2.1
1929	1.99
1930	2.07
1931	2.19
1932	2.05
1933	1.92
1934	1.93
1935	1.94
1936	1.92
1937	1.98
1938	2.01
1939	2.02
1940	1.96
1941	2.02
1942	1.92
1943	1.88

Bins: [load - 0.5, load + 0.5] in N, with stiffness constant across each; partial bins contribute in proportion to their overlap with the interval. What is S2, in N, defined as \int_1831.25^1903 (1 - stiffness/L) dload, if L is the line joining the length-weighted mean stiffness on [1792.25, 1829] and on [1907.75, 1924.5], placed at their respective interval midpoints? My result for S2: 3.5 N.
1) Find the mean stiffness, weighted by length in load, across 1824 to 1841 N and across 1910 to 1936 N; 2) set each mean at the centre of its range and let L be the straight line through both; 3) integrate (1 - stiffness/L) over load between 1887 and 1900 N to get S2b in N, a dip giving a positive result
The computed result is 4.54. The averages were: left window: 2.38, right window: 2.03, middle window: 1.39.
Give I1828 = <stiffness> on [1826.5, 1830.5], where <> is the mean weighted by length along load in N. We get 2.49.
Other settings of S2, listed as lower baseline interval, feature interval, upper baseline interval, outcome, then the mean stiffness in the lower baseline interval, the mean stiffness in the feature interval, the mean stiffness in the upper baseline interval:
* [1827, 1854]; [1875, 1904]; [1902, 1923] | 7.8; 2.37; 1.56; 2.02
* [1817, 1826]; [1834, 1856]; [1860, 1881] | -2.0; 2.28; 2.35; 2.02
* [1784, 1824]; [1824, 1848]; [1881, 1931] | -4.4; 2.11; 2.38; 1.79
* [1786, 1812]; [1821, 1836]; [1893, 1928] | -2.8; 2.07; 2.39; 1.89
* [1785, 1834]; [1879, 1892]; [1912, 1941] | 3.7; 2.18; 1.48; 2.02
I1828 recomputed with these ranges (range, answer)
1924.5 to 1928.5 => 2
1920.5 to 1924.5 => 2.08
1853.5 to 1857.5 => 2.42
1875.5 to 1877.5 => 1.77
